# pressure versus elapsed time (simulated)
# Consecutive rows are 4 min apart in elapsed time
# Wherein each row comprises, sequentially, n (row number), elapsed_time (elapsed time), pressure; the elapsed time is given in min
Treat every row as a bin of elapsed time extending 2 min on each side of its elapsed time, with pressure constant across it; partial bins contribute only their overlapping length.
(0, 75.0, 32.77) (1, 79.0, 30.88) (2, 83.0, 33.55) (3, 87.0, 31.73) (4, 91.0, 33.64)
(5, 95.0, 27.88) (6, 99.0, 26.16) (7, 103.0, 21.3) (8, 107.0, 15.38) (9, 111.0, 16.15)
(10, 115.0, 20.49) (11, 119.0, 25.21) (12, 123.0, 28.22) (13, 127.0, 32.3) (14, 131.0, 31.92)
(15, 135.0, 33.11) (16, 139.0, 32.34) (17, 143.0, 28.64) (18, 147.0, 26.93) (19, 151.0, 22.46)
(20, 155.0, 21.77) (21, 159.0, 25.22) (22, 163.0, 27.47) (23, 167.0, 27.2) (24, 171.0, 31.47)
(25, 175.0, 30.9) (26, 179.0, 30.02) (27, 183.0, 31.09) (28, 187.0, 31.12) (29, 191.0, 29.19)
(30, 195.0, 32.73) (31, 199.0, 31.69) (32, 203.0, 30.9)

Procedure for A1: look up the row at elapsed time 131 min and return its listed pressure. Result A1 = 31.92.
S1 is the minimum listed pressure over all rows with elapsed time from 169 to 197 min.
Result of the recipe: 29.19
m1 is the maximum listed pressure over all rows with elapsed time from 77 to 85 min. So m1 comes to 33.55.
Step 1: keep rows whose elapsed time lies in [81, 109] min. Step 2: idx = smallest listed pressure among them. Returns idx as 15.38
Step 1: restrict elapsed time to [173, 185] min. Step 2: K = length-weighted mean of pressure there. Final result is 30.7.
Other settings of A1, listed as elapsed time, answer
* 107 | 15.38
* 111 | 16.15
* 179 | 30.02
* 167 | 27.2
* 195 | 32.73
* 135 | 33.11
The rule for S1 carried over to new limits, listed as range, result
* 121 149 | 26.93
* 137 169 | 21.77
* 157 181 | 25.22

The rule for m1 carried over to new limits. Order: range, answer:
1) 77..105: 33.64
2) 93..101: 27.88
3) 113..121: 25.21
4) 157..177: 31.47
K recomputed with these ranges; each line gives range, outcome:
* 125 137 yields 32.4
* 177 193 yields 30.4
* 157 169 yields 26.6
